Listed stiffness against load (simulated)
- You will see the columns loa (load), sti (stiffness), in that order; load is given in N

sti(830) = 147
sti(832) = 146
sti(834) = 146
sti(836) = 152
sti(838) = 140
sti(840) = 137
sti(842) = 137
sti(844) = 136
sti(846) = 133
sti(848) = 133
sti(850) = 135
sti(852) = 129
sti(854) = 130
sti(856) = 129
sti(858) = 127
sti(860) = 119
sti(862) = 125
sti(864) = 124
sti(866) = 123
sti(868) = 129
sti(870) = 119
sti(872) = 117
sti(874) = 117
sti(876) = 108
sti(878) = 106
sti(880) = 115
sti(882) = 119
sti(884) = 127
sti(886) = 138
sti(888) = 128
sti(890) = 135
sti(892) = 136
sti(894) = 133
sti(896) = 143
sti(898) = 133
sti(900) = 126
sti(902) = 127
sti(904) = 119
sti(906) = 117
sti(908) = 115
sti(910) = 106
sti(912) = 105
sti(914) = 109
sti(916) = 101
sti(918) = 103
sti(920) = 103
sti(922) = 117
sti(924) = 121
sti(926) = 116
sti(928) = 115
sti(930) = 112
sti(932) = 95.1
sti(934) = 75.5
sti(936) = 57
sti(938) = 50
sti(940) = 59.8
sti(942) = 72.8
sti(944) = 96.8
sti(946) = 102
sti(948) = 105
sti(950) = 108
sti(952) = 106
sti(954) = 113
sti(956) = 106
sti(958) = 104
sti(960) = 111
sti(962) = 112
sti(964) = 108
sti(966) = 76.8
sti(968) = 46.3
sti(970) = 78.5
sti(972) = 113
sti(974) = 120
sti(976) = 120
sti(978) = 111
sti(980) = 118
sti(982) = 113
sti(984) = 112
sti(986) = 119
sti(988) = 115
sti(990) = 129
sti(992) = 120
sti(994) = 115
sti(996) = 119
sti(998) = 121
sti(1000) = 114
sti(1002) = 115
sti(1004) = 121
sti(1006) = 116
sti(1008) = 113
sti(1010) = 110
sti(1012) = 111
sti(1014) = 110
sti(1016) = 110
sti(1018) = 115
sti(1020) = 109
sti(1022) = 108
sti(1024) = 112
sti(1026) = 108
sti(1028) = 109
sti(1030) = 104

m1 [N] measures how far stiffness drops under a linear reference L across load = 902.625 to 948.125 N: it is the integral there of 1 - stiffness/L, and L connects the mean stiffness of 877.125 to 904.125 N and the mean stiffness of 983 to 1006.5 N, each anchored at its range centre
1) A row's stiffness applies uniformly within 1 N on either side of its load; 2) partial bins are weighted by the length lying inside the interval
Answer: 9.4 N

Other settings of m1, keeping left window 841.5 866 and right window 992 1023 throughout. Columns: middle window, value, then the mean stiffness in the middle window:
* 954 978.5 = 3.6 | 101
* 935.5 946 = 4.3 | 71.1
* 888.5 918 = 0.8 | 121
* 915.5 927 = 1.1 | 111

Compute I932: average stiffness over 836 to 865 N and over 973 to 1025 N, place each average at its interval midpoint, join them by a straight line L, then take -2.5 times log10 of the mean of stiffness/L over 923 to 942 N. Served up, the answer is 0.359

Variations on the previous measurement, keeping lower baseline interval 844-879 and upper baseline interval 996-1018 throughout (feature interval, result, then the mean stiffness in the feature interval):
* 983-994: -0.028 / 119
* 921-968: 0.226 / 96.3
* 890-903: -0.097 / 133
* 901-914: 0.061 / 114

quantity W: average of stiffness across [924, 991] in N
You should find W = 100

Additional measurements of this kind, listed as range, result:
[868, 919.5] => 120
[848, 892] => 124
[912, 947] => 94.8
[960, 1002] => 109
